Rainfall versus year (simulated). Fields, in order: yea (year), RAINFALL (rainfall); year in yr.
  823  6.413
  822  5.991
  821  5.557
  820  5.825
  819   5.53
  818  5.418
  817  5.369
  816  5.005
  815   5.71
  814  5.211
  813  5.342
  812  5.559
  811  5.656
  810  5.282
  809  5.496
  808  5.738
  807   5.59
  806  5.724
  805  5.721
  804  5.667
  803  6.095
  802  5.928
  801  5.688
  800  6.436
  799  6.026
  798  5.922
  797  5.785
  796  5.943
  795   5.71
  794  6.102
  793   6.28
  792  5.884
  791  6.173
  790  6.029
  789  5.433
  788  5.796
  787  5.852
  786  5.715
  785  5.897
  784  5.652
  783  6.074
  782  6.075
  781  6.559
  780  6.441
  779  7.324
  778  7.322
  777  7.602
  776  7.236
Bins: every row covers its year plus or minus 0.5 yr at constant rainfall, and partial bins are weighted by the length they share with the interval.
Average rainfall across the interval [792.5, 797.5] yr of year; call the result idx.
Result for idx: 5.96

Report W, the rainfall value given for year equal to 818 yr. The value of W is 5.418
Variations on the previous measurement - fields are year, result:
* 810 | 5.282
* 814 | 5.211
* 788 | 5.796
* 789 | 5.433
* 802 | 5.928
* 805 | 5.721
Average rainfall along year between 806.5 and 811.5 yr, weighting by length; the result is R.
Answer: 5.55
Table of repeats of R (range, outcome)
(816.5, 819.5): 5.44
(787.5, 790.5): 5.75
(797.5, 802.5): 6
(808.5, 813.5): 5.47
